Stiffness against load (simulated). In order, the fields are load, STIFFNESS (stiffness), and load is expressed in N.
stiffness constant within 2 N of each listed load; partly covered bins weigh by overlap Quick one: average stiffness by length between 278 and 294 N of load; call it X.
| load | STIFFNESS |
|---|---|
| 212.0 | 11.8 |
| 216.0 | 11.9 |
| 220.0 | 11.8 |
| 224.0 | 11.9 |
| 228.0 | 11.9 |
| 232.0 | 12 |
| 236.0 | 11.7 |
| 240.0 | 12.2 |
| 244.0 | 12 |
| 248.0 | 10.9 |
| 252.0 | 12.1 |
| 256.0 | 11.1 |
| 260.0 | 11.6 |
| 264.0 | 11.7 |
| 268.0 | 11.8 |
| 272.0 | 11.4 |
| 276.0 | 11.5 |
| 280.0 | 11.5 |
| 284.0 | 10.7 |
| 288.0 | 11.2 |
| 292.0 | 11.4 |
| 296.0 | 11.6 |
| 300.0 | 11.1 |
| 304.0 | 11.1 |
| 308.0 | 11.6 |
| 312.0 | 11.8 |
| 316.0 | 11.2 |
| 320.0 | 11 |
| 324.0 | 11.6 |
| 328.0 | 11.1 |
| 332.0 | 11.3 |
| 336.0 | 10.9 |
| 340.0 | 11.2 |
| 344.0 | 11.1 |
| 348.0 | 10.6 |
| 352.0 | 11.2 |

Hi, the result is 11.2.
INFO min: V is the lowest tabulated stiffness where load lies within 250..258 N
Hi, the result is 11.1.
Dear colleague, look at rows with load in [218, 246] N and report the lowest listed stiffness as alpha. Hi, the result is 11.7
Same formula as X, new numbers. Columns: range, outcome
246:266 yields 11.5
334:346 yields 11.1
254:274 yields 11.5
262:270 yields 11.8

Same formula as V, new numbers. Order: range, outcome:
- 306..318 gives 11.2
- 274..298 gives 10.7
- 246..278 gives 10.9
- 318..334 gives 11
